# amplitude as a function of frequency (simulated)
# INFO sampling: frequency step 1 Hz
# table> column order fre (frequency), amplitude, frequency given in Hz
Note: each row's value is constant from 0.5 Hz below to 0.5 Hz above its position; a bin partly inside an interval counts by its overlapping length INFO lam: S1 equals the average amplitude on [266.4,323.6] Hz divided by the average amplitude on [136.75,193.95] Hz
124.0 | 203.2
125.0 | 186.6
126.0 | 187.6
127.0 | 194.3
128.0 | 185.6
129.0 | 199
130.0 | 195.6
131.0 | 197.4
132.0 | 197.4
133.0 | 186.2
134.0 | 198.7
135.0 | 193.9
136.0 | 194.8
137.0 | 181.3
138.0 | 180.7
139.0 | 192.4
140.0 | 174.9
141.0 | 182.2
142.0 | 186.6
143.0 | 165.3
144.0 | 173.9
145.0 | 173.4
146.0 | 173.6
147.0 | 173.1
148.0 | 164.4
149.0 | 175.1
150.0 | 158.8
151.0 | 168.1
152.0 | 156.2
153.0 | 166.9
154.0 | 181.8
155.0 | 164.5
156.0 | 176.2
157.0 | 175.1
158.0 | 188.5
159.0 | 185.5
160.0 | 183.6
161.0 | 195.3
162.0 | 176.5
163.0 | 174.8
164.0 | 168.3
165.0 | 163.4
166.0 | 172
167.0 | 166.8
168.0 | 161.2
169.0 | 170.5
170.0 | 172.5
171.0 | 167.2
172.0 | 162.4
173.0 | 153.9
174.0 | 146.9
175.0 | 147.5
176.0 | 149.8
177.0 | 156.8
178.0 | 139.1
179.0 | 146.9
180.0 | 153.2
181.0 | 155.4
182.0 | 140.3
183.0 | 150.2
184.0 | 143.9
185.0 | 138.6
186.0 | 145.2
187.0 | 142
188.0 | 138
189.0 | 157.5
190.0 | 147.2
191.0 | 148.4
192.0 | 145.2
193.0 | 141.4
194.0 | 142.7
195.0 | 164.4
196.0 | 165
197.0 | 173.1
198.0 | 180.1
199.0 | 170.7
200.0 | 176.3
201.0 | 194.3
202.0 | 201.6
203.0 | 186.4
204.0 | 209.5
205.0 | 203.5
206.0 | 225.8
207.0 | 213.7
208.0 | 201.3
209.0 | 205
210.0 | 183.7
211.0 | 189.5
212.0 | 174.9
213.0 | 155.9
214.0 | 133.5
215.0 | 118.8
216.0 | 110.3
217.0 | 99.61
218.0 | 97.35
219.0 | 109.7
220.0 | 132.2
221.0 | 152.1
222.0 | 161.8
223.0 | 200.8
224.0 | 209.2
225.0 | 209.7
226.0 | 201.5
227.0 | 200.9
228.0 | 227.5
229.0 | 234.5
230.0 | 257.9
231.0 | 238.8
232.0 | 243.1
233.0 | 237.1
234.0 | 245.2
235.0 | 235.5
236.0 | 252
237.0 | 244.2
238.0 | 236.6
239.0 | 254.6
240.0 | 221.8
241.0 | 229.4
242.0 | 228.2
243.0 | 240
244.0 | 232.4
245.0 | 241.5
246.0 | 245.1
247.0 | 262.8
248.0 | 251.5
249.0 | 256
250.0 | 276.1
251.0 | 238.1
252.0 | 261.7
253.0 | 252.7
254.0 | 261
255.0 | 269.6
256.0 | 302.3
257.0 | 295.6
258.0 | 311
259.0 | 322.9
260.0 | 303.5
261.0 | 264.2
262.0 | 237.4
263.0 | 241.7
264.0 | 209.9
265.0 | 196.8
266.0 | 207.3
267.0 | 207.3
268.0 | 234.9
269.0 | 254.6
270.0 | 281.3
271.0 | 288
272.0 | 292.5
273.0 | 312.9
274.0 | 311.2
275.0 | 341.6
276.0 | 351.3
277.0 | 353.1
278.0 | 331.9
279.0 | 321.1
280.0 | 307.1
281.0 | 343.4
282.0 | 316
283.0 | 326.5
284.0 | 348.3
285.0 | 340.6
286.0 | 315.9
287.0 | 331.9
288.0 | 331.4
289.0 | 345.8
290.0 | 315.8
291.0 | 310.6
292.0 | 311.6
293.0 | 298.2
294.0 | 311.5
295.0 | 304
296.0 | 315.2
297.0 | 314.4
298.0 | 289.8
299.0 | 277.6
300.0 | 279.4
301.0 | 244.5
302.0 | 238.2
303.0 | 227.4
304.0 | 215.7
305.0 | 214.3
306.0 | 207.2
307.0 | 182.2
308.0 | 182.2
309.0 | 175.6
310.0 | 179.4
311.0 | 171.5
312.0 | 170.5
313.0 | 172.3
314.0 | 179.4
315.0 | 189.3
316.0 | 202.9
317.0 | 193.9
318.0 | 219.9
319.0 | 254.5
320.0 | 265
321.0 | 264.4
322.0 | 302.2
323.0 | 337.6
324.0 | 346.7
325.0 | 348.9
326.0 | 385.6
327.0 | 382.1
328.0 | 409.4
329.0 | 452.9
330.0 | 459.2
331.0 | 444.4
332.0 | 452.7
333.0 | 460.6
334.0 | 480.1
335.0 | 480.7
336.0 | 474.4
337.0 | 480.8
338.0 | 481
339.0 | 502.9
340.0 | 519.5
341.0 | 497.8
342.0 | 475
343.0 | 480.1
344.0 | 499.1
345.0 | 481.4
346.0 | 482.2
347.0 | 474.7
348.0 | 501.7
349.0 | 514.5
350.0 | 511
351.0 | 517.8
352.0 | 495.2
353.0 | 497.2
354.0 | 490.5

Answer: 1.7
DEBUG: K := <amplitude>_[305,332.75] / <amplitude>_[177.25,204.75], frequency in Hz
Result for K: 1.75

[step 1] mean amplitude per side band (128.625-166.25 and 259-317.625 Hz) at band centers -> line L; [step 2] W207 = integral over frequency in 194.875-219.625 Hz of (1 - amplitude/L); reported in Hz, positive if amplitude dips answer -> 5.3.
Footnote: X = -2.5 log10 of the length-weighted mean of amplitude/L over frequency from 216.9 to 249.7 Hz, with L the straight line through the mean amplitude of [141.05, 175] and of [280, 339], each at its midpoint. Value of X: 0.12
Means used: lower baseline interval 171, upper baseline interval 310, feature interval 217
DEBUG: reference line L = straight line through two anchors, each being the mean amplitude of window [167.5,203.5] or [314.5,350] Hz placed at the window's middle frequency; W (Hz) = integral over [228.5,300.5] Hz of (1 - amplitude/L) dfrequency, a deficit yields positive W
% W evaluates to 3.15 Hz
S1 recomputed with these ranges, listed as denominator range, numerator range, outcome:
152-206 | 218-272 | 1.44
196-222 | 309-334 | 1.81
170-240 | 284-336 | 1.69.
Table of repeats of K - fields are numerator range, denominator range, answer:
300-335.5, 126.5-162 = 1.59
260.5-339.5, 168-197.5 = 1.99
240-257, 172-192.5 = 1.72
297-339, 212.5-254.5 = 1.44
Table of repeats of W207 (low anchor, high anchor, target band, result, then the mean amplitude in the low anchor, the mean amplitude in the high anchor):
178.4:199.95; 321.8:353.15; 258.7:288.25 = 3.0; 152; 458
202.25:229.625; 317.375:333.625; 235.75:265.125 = -2.6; 176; 361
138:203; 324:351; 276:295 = 2.3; 165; 465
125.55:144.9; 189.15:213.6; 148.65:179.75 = 2.9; 187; 179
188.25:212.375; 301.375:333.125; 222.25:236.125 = -1.6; 179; 275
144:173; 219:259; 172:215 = 7.7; 172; 237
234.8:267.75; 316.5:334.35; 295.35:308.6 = 3.2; 251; 358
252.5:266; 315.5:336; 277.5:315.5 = 5.4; 265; 360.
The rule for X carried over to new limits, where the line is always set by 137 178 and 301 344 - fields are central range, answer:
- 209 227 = 0.40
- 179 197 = 0.32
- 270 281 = -0.13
